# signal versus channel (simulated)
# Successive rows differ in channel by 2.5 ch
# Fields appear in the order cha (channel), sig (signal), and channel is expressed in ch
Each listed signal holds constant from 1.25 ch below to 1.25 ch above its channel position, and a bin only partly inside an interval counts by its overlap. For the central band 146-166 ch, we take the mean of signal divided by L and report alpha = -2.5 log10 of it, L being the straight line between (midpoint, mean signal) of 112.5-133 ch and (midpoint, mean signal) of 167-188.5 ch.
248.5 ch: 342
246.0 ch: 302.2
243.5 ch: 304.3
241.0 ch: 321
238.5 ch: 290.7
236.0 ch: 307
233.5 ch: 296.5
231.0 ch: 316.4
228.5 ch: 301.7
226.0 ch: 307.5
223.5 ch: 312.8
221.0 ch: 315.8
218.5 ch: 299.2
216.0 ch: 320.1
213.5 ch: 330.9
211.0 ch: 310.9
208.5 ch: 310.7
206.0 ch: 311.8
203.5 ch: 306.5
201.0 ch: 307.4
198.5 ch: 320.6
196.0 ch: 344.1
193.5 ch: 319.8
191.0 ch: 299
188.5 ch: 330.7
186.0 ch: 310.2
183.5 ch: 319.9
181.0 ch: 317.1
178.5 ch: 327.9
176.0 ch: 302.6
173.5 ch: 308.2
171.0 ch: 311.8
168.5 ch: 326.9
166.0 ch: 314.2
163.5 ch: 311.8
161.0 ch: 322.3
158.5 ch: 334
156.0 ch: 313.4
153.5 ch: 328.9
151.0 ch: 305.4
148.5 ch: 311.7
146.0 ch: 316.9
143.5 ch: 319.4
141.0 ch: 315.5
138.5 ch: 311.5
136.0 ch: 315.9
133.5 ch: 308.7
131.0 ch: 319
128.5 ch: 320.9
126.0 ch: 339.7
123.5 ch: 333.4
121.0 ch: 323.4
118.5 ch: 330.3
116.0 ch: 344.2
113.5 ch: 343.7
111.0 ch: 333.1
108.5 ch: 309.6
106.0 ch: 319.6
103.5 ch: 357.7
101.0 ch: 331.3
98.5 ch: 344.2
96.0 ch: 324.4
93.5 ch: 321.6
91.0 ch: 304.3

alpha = 0.01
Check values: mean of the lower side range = 331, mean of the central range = 318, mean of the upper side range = 316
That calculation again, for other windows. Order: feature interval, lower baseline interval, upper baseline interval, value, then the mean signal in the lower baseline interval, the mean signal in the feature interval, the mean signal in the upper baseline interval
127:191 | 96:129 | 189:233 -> 0.02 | 333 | 317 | 314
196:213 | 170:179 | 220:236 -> -0.02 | 311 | 315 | 308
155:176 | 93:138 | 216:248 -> 0.01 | 329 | 317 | 308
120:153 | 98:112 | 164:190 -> 0.02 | 332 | 319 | 317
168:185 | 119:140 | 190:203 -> 0.01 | 322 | 316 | 318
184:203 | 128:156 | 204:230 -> -0.02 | 316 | 318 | 312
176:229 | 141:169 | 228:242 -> -0.02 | 318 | 315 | 305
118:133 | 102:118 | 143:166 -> 0.01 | 334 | 327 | 318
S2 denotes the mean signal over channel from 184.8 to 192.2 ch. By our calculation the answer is 313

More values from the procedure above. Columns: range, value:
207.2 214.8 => 317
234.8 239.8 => 299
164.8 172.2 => 318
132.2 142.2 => 313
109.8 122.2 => 335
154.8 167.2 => 319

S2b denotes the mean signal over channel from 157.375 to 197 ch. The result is 319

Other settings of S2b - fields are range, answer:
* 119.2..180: 319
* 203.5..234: 311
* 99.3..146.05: 326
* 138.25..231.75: 316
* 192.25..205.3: 319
